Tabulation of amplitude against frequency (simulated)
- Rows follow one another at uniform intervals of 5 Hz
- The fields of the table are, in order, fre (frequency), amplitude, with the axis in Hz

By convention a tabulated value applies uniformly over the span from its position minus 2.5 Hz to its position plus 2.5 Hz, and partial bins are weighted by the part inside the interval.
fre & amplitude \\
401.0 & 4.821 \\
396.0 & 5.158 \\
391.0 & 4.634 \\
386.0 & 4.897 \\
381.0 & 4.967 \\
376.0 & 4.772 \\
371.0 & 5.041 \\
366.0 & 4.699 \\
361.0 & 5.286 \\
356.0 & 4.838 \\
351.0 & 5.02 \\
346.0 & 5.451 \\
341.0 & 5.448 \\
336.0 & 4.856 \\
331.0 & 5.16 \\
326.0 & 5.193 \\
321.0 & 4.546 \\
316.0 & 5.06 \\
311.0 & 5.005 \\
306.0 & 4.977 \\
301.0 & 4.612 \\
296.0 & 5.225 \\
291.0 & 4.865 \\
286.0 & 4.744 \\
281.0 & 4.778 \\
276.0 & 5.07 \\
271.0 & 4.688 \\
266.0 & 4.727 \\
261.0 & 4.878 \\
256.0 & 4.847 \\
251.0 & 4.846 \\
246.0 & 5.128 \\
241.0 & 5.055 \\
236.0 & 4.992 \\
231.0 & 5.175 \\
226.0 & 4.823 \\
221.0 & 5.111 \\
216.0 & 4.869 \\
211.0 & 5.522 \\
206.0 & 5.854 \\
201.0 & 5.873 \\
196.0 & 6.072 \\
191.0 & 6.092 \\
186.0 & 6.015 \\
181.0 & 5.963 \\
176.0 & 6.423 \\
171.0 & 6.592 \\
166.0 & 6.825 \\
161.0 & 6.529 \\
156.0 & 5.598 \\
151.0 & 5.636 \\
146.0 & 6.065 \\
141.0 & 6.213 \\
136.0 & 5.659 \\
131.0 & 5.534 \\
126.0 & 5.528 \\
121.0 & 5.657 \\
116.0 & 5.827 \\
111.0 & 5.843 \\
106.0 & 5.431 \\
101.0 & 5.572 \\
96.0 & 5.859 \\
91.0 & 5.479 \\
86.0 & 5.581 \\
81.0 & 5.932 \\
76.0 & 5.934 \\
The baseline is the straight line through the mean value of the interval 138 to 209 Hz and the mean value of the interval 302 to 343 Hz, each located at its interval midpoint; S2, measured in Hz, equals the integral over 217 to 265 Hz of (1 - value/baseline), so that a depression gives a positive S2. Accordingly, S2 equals 5.5 Hz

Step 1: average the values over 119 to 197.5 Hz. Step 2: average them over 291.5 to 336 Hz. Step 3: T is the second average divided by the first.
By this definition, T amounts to 0.8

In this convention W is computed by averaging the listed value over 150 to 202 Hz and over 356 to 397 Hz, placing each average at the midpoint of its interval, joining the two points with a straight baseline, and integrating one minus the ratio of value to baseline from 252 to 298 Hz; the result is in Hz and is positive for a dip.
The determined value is 5.7 Hz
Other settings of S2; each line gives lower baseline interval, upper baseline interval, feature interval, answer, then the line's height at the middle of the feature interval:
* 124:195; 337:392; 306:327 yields 1.3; 5.25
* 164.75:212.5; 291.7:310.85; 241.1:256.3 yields 1.4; 5.49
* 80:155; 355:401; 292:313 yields 0.8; 5.15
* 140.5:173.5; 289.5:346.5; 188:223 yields 1.3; 5.85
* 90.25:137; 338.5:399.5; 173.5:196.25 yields -2.7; 5.47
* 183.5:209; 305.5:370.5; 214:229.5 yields 2.3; 5.81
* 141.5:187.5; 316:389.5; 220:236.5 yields 2.2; 5.79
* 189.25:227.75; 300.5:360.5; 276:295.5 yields 1.3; 5.22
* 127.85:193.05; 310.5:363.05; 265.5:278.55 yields 1.4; 5.45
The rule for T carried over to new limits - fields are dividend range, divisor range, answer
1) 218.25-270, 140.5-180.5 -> 0.80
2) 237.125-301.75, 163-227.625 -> 0.83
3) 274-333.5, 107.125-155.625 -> 0.86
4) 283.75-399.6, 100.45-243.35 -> 0.87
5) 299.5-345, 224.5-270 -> 1.01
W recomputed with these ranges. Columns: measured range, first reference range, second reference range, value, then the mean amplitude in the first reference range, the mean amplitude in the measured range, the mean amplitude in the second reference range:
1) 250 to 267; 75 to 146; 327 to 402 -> 1.53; 5.73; 4.83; 5.01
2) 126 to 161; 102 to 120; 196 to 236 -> -1.50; 5.69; 5.82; 5.34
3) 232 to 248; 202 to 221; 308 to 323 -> 0.61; 5.41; 5.07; 4.88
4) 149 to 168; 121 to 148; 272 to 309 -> -1.69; 5.78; 6.14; 4.89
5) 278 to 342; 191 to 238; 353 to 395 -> 1.95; 5.41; 4.95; 4.9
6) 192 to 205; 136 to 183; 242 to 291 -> -0.62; 6.18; 5.97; 4.86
